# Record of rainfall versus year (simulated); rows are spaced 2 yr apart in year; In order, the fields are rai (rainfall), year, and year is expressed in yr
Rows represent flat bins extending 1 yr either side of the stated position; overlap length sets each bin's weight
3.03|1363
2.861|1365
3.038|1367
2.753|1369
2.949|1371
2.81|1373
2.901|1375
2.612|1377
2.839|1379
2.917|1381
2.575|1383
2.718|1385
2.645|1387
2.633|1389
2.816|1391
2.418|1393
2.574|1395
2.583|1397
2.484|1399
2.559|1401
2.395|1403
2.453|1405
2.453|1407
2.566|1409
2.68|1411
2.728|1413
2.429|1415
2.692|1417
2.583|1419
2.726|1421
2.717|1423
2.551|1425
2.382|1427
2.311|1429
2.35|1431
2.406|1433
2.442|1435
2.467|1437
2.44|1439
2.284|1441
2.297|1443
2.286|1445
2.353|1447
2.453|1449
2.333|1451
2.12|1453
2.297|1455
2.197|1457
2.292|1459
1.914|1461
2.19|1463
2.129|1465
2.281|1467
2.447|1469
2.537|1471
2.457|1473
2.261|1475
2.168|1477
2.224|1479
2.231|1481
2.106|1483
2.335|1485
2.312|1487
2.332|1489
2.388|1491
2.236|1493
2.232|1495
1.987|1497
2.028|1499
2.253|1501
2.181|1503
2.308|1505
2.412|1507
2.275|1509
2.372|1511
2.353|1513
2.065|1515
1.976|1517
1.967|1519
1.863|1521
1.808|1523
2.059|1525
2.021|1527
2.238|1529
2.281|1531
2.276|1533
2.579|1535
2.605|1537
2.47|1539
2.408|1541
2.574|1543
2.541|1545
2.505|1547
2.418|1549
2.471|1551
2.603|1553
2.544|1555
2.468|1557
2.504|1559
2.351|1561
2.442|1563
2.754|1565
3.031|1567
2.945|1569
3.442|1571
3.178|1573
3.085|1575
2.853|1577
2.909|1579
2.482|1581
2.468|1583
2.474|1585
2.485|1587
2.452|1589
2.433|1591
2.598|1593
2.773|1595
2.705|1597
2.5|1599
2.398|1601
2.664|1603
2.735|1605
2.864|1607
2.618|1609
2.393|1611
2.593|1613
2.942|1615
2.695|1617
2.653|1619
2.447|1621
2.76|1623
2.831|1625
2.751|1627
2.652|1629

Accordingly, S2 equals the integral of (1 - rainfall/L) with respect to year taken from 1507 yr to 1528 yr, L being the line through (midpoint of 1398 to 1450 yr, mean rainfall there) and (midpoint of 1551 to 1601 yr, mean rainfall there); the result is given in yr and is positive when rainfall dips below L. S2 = 4.11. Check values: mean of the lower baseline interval 2.48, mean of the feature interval 2.09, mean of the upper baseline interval 2.68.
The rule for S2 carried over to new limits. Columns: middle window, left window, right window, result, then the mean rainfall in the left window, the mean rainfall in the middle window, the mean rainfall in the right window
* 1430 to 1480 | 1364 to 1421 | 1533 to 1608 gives 6.6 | 2.67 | 2.31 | 2.64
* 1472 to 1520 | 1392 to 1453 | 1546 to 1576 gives 6.9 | 2.47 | 2.23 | 2.72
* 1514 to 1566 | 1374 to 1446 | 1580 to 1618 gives 4.9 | 2.55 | 2.34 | 2.59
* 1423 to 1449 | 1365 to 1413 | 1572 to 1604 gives 2.7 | 2.67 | 2.4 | 2.65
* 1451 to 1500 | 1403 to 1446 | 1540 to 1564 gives 4.9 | 2.49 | 2.24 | 2.49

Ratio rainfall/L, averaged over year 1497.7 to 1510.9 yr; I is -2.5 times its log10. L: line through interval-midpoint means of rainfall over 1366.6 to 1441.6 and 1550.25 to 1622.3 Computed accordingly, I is 0.174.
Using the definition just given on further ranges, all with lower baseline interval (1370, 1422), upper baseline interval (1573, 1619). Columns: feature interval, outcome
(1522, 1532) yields 0.26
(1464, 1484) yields 0.16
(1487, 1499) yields 0.19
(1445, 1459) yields 0.16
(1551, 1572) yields -0.02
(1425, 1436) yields 0.11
